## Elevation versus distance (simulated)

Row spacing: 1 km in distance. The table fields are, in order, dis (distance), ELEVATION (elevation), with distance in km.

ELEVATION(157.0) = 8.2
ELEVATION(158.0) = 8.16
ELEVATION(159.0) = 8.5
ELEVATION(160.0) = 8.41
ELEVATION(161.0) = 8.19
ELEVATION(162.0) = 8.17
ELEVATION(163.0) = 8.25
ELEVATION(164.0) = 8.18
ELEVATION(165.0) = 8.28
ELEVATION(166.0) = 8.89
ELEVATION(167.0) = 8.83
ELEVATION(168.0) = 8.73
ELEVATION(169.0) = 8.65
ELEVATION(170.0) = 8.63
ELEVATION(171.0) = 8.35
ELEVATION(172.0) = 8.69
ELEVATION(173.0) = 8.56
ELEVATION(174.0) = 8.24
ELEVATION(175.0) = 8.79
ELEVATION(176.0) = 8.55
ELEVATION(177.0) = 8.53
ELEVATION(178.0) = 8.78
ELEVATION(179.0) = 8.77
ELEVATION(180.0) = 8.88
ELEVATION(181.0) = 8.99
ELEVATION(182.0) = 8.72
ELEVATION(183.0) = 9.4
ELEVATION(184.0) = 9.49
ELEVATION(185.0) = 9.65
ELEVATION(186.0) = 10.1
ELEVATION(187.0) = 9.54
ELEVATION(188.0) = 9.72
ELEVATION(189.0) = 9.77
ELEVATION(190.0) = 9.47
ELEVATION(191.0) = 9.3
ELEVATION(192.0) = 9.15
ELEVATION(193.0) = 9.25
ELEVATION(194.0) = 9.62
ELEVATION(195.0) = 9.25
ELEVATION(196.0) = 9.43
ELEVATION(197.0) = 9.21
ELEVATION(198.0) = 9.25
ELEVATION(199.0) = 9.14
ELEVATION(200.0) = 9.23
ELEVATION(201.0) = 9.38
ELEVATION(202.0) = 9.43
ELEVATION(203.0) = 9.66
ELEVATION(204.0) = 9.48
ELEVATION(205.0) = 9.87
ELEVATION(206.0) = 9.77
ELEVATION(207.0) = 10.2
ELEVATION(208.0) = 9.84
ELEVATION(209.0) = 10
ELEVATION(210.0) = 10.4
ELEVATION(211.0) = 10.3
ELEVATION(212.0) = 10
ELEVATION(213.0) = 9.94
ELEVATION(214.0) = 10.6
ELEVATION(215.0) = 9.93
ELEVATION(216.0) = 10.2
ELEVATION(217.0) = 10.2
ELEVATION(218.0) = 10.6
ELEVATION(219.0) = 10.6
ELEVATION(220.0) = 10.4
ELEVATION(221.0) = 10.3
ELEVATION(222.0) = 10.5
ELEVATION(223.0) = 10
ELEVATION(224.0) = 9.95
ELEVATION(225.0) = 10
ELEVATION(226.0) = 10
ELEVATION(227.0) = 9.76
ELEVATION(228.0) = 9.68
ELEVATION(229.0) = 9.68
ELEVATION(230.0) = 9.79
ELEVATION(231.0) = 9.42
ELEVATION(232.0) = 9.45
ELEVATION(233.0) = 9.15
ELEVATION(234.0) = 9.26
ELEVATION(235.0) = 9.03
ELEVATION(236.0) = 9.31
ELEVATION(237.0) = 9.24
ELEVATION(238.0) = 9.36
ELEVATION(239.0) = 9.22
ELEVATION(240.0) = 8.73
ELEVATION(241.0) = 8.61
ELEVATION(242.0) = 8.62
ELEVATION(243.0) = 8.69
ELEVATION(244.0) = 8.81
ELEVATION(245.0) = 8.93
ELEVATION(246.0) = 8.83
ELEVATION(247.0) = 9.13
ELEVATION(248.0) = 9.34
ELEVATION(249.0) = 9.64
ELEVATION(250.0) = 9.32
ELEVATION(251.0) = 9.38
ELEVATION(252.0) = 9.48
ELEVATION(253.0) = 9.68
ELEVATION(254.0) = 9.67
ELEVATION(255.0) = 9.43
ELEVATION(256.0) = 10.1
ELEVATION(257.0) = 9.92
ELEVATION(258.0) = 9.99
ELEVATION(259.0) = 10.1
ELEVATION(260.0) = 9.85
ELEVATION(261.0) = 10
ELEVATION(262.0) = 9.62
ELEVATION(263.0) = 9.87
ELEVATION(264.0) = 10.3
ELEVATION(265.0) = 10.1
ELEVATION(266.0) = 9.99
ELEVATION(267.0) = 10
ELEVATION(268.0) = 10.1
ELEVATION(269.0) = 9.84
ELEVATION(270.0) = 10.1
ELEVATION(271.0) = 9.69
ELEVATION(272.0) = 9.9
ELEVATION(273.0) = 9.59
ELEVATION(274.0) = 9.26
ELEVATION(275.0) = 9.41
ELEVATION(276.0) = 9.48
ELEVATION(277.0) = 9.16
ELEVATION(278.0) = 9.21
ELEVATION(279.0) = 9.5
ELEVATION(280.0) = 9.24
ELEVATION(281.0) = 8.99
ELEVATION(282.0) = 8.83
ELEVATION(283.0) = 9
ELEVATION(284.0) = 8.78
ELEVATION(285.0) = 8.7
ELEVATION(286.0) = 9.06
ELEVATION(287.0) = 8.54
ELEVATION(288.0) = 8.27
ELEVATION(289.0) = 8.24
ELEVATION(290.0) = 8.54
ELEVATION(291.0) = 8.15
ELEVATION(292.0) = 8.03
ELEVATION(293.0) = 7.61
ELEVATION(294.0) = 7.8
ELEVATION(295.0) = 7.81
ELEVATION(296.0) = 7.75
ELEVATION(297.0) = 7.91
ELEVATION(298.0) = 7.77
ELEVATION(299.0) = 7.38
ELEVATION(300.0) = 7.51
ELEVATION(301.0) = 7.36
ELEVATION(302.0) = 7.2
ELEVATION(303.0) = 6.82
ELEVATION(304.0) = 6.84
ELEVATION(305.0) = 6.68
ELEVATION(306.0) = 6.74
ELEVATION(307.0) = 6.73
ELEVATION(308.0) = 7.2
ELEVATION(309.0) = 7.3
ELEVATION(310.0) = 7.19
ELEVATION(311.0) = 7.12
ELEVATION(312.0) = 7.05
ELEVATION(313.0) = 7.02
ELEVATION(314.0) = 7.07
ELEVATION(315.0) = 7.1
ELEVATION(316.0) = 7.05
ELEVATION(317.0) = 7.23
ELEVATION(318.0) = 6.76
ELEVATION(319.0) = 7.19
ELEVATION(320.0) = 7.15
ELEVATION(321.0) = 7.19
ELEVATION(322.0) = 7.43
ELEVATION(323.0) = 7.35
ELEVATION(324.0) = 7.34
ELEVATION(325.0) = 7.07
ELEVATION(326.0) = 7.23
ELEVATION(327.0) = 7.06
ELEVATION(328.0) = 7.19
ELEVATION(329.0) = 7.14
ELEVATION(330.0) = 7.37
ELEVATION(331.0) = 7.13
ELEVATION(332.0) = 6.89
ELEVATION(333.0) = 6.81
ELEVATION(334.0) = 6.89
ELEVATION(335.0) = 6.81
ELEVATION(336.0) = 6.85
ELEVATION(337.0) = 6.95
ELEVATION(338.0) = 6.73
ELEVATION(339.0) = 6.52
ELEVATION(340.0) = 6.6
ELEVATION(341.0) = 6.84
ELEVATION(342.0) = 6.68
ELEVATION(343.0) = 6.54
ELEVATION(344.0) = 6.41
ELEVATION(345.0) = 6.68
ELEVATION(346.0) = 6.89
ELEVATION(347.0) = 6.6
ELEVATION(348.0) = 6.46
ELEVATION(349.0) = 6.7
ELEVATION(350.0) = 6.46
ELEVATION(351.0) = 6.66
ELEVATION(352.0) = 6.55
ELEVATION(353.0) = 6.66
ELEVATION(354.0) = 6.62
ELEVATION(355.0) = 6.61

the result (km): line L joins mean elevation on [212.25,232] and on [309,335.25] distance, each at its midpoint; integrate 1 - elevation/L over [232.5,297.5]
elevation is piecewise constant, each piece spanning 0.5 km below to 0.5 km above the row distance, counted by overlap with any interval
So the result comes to -2.99 km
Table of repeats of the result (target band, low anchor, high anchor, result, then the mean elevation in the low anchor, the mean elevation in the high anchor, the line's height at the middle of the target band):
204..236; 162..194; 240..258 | -2.8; 8.94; 9.27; 9.14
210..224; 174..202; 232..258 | -1.6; 9.22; 9.25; 9.24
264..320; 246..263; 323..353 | 1.2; 9.65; 6.84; 8.38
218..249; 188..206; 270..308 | -1.7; 9.42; 8.32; 8.99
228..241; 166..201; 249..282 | 0.2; 9.08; 9.68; 9.45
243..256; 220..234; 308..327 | -0.2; 9.82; 7.16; 9.16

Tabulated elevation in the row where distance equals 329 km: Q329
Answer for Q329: 7.14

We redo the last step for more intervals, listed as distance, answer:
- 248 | 9.34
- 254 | 9.67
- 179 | 8.77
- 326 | 7.23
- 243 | 8.69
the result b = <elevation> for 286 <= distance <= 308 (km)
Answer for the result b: 7.63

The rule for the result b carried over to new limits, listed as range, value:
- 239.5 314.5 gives 8.71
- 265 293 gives 9.16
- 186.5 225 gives 9.82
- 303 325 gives 7.08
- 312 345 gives 6.98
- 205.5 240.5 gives 9.85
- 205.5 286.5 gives 9.63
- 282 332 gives 7.5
